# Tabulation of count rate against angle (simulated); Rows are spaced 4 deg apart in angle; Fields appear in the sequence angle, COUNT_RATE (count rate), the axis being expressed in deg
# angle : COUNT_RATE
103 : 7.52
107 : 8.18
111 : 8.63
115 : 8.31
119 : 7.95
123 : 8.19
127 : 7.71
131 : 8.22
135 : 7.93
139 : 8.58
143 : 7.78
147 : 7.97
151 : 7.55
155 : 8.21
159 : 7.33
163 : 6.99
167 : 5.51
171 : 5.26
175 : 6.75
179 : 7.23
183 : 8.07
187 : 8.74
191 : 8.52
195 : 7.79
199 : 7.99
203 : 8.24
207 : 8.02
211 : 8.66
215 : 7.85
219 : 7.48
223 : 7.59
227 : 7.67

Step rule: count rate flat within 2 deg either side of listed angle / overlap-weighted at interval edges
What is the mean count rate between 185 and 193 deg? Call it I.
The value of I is 8.63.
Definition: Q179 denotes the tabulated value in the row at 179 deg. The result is 7.23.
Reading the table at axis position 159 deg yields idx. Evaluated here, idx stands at 7.33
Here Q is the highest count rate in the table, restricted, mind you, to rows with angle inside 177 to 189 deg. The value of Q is 8.74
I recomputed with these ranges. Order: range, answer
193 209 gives 8.01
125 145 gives 8.04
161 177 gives 6.13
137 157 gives 8.02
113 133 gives 8.08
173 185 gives 7.35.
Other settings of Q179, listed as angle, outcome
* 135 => 7.93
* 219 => 7.48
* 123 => 8.19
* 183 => 8.07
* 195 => 7.79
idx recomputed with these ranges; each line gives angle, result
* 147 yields 7.97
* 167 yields 5.51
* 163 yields 6.99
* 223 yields 7.59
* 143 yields 7.78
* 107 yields 8.18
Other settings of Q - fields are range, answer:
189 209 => 8.52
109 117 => 8.63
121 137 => 8.22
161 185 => 8.07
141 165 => 8.21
